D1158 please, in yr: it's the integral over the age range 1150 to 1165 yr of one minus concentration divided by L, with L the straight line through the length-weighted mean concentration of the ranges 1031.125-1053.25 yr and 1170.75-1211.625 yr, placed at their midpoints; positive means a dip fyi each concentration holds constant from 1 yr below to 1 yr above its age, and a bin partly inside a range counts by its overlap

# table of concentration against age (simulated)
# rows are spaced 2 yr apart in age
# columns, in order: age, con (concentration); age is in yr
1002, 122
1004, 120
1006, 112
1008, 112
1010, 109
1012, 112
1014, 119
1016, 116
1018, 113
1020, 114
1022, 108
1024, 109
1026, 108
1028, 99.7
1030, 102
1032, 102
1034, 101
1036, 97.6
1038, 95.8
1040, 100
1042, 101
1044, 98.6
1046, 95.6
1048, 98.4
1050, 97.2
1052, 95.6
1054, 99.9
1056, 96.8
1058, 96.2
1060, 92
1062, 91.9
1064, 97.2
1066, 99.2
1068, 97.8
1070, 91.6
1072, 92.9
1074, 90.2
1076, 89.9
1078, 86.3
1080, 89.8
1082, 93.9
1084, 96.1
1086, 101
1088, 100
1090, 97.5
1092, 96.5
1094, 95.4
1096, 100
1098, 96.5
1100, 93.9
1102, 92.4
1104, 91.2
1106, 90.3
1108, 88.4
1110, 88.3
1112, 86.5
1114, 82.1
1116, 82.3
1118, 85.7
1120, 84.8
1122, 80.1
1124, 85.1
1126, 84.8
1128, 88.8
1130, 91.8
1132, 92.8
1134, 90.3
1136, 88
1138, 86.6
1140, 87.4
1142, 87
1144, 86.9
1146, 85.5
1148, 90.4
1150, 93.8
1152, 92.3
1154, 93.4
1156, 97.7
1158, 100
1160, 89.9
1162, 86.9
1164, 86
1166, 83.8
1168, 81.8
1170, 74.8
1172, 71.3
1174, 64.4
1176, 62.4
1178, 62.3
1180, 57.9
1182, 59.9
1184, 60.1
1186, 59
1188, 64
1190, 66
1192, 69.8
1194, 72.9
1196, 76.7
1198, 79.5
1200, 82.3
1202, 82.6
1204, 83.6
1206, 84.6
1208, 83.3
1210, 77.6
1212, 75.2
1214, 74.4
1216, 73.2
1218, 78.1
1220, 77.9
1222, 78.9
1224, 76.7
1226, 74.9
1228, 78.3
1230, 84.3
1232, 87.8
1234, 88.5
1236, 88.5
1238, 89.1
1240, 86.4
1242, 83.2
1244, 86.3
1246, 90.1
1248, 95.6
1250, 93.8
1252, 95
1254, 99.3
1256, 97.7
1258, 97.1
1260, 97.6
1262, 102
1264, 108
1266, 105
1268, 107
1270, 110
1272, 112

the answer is -2.9 yr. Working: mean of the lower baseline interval 98.4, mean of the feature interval 92.4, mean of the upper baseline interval 71.1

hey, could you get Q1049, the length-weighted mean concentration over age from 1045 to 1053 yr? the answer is 96.7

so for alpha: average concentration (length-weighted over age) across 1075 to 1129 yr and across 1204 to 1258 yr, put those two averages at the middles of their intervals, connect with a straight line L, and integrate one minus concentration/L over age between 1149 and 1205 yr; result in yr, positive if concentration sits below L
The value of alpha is 6.62 yr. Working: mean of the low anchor 90.7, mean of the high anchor 84.8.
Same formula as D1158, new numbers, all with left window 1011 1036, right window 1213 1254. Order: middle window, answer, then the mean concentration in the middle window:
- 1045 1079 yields 3.0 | 94.6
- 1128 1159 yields 1.2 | 90.9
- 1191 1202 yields 1.5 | 76.8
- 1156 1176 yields 2.2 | 81.9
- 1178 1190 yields 3.9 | 60.8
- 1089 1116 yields 2.0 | 91.9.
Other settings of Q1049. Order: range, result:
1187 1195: 68.2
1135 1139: 87.3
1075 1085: 91.2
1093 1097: 97.7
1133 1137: 89.2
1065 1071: 96.2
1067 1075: 93.1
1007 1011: 110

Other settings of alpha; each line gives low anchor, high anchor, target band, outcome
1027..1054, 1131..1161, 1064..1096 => 0.34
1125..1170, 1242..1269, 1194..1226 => 5.20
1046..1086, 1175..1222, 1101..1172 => -4.32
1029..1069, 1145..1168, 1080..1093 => -0.23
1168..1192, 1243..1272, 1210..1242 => 1.71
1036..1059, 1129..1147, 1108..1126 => 1.20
